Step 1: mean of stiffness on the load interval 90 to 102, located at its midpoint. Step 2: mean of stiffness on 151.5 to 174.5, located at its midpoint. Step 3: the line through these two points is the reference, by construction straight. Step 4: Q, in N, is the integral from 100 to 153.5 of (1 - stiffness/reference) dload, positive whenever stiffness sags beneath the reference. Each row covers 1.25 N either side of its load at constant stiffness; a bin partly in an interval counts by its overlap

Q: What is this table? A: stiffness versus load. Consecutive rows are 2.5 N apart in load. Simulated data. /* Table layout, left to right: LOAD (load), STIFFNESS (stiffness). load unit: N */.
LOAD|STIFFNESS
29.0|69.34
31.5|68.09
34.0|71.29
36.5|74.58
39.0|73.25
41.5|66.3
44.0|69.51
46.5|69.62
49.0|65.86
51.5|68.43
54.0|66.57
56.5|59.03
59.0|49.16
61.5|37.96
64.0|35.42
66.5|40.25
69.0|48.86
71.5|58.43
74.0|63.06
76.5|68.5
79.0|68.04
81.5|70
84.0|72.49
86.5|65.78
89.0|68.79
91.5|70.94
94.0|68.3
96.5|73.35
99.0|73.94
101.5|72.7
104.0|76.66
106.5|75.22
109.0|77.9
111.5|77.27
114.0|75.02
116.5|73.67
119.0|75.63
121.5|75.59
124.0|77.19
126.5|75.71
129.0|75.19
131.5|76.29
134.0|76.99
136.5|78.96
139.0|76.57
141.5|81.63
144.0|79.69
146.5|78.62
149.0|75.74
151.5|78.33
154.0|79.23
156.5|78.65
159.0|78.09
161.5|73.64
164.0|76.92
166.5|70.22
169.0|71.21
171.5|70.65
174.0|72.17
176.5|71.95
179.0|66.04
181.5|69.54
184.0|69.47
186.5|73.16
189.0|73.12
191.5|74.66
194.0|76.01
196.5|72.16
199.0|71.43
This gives -2.6 N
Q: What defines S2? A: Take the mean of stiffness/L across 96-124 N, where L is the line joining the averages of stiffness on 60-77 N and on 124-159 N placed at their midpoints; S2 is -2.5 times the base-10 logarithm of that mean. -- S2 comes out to -0.15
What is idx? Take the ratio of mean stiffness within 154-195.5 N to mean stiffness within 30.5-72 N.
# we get 1.21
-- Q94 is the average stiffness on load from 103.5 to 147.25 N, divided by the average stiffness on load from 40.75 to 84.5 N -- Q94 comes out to 1.29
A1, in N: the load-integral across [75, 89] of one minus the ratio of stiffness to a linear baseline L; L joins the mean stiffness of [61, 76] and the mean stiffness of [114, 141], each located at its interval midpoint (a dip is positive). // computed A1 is -3.5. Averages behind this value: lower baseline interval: 48.9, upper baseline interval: 76.3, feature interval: 68.8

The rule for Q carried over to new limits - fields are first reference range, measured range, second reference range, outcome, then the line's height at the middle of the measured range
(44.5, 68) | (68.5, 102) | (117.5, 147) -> -2.1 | 63.6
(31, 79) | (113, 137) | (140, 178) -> -1.7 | 70.9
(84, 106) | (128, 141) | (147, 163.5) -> -0.3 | 75.3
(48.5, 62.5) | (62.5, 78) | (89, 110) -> 2.7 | 63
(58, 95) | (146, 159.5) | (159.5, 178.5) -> -1.6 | 70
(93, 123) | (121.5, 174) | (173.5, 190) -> -2.8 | 72.5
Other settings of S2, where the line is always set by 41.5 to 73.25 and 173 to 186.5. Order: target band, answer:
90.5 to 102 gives -0.18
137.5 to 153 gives -0.18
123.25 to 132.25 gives -0.18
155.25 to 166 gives -0.13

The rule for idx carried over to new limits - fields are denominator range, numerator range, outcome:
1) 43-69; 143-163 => 1.40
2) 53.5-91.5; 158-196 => 1.24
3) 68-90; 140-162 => 1.20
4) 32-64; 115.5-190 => 1.19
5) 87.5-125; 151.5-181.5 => 0.99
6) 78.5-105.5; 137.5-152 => 1.10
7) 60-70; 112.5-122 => 1.85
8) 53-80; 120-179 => 1.41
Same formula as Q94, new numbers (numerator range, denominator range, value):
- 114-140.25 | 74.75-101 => 1.09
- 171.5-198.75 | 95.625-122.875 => 0.95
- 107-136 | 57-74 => 1.62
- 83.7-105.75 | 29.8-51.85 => 1.03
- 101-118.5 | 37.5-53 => 1.10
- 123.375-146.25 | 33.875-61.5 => 1.19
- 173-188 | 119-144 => 0.91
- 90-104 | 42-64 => 1.21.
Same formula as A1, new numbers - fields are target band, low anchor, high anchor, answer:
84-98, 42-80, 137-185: -1.5 N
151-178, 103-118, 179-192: -0.7 N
